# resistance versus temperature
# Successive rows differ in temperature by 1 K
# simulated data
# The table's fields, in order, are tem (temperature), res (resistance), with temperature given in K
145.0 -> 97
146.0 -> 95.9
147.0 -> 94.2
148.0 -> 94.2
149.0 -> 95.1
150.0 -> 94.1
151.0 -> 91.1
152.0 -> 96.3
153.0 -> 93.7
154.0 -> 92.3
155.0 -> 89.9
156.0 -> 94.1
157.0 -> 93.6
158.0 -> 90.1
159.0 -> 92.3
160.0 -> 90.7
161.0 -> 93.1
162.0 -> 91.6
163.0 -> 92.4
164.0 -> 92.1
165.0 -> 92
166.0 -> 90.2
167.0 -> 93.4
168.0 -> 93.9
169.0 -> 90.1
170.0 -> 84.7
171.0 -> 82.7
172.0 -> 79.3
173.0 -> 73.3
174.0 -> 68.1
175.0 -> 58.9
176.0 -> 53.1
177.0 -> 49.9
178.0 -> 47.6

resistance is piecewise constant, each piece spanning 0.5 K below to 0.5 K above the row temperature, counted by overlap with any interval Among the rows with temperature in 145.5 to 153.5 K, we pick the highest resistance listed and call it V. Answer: 96.3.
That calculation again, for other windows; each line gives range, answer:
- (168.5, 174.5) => 90.1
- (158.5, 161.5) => 93.1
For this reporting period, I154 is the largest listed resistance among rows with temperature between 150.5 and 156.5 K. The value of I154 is 96.3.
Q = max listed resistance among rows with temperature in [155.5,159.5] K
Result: 94.1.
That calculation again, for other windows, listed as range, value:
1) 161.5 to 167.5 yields 93.4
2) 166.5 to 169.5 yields 93.9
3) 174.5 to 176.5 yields 58.9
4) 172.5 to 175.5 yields 73.3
